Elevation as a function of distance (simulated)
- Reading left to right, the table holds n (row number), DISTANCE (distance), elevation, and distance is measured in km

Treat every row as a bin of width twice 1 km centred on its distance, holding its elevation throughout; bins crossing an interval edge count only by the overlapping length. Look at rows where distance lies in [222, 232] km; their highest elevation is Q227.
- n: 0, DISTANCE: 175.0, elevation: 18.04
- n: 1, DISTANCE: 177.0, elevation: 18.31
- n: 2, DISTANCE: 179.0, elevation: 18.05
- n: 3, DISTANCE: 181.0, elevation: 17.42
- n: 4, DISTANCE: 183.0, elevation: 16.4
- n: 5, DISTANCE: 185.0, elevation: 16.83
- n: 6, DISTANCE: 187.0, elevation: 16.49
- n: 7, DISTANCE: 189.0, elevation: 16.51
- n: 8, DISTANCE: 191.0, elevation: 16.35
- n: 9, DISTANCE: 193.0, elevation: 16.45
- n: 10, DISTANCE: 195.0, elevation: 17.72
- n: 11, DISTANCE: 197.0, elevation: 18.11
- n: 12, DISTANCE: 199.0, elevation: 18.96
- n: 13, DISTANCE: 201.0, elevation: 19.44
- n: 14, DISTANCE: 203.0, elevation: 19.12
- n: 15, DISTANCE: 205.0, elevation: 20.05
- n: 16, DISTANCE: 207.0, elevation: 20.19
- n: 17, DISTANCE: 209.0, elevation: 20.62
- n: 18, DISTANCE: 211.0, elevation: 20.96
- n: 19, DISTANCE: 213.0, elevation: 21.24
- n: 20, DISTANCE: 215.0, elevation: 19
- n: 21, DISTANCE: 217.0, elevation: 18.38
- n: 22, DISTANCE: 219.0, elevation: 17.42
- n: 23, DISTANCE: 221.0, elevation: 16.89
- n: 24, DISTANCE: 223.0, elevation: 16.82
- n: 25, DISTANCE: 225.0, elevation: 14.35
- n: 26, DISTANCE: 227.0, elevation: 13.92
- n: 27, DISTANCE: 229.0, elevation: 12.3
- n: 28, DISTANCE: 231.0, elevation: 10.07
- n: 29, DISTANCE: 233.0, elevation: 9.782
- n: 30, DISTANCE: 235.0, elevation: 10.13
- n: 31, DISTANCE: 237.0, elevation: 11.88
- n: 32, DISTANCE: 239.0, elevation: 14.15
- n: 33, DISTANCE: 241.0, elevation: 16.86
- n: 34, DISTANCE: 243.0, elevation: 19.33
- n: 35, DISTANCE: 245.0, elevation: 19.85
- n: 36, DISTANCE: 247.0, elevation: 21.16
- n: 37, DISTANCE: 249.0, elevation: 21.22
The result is 16.82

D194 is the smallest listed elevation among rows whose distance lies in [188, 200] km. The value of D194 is 16.35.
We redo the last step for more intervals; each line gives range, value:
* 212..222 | 16.89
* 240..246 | 16.86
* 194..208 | 17.72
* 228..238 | 9.782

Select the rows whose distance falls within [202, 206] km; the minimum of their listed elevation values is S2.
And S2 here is 19.12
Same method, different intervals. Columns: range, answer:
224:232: 10.07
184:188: 16.49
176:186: 16.4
